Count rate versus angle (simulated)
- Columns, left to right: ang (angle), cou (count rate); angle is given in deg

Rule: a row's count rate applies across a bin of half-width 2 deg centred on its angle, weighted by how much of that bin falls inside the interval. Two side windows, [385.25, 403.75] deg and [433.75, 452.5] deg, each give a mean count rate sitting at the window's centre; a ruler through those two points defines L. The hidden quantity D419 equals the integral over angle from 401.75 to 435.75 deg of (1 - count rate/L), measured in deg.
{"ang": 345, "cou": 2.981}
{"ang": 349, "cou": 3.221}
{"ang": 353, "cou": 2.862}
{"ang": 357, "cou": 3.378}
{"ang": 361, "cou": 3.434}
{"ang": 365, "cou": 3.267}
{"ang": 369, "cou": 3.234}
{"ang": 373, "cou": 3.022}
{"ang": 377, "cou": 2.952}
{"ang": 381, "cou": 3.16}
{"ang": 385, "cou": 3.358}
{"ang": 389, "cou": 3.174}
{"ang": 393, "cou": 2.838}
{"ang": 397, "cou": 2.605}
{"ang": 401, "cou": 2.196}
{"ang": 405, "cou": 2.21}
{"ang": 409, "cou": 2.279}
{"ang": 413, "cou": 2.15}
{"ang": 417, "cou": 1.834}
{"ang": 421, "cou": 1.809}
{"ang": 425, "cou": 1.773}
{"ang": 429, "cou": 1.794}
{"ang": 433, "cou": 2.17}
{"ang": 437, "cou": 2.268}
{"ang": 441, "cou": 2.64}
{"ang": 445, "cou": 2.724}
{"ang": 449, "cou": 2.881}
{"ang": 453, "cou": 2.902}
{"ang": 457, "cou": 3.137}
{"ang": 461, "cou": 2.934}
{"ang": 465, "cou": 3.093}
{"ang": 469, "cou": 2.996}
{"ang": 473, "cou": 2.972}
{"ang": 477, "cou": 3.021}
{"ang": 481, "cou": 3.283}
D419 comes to 8.5 deg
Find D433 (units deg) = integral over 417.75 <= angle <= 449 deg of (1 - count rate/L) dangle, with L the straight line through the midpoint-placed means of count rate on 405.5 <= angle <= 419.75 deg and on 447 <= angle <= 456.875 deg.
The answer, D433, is 4.3 deg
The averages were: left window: 2.09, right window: 2.94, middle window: 2.2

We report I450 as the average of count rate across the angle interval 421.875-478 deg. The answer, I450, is 2.64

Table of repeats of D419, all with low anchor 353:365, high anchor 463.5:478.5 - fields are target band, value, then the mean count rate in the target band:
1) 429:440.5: 3.4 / 2.2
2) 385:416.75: 6.8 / 2.51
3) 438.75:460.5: 1.5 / 2.86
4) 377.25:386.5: 0.1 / 3.2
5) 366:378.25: 0.6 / 3.09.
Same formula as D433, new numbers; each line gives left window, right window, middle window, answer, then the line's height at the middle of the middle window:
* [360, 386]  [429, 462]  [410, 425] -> 4.9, 2.85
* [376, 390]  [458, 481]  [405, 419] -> 4.6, 3.13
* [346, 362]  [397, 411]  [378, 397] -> -3.6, 2.58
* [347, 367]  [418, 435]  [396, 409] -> 0.2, 2.35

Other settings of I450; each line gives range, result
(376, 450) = 2.45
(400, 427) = 2.03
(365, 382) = 3.11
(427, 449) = 2.37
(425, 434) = 1.91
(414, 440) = 1.98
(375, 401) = 2.95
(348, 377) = 3.18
